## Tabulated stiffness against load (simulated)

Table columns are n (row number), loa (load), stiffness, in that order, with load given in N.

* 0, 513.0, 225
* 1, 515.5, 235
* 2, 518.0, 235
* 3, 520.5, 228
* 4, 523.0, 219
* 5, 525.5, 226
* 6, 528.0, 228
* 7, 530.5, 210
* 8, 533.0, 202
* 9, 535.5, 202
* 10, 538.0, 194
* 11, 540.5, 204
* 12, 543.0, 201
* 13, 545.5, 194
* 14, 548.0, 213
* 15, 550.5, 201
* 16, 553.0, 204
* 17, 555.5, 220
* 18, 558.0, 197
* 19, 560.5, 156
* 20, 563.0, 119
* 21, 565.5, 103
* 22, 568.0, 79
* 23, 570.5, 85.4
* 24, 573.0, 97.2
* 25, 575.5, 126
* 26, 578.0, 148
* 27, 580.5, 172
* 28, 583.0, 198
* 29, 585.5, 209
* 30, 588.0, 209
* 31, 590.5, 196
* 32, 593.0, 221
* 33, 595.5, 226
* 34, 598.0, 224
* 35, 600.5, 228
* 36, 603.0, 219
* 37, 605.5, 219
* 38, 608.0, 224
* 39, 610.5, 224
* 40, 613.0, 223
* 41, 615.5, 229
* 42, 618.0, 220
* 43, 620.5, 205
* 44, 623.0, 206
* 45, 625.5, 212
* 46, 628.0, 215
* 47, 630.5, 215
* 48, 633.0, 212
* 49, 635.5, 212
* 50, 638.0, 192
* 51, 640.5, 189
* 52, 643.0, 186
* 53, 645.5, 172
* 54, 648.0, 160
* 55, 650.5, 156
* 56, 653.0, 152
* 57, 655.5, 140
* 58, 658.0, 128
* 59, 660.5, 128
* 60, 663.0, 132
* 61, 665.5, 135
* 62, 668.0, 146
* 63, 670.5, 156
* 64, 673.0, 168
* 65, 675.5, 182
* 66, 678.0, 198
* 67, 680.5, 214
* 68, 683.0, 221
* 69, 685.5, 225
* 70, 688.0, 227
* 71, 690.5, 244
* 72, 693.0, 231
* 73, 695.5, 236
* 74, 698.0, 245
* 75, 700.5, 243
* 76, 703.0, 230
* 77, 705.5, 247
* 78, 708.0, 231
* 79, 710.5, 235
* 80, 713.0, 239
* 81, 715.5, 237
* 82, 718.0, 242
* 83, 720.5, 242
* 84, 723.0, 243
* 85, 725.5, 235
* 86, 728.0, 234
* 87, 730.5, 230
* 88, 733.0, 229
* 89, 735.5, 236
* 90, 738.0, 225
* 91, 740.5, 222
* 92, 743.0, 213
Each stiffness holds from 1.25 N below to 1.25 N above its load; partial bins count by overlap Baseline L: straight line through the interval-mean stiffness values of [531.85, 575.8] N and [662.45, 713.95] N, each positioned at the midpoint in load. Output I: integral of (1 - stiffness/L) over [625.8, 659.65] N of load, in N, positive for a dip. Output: 2.7 N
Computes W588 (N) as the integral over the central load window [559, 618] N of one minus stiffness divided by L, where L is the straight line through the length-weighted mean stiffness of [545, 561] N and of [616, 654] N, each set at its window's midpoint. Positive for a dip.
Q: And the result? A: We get 5.0 N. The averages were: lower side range 200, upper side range 195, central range 181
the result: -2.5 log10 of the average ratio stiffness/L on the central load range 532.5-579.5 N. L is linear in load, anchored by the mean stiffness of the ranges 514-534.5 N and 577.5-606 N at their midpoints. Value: 0.29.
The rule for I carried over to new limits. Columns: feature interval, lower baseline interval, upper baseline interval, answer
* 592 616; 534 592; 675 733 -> -4.44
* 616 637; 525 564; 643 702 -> -2.56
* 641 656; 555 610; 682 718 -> 3.28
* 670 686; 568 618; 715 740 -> 1.74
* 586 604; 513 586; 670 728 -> -1.91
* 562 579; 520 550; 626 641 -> 8.24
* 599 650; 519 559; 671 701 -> 1.53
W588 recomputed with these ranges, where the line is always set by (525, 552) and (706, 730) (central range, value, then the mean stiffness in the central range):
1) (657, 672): 5.9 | 138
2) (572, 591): 4.0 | 169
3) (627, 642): 1.2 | 205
